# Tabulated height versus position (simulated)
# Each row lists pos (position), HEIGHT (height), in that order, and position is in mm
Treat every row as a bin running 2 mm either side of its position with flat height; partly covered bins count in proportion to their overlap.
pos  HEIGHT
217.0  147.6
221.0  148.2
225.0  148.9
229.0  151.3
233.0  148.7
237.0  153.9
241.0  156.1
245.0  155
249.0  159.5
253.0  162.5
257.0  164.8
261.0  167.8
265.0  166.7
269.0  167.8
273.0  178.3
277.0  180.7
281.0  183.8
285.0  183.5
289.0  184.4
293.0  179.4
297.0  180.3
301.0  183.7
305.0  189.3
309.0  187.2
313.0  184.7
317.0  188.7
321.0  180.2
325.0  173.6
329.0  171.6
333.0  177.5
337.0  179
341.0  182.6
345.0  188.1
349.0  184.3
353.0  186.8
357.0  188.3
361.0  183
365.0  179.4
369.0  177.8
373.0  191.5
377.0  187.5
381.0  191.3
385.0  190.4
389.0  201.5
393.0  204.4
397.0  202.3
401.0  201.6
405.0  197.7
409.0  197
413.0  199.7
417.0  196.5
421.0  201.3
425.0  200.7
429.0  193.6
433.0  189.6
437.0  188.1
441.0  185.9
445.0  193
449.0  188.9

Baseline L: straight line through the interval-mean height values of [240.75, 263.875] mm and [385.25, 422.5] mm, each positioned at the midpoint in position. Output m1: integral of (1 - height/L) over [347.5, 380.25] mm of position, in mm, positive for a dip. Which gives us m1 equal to 0.8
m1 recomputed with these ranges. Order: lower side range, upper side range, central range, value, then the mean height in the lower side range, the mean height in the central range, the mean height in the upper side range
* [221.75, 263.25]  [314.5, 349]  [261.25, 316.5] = -3.8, 157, 181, 180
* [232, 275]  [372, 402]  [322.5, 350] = 0.6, 162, 179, 196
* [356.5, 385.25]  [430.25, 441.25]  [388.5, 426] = -2.6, 186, 200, 189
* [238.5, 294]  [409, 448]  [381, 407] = -1.3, 170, 199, 194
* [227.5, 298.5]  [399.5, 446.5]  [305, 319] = -0.9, 168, 187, 195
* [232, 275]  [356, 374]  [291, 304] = -0.9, 162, 182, 183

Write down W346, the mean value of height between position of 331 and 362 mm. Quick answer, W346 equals 184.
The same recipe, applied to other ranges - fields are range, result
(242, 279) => 167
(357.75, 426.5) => 194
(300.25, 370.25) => 183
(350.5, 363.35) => 186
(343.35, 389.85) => 187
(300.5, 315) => 186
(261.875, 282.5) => 175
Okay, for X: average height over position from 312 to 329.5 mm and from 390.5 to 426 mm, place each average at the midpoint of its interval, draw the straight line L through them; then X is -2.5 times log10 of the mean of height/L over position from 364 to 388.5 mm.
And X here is 0.03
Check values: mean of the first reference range 180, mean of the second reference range 200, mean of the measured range 188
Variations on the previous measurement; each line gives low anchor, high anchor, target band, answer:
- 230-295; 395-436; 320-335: 0.03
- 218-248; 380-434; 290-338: -0.05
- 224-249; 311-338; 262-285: -0.07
